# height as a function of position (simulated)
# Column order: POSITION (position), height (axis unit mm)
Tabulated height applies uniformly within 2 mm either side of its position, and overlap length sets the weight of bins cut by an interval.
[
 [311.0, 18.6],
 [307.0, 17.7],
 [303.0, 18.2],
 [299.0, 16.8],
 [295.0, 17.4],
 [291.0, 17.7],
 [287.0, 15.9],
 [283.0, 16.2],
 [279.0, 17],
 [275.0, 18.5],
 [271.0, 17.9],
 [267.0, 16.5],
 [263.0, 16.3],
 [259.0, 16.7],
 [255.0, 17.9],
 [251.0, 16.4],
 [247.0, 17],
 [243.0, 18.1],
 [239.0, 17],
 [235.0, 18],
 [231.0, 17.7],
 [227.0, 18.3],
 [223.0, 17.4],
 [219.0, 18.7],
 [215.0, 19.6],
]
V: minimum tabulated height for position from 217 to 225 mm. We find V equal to 17.4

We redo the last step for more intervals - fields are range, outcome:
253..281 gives 16.3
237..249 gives 17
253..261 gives 16.7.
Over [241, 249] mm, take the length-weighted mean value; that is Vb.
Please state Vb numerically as 17.6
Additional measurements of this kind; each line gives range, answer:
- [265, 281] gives 17.5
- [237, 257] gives 17.3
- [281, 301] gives 16.8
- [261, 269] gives 16.4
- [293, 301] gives 17.1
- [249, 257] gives 17.1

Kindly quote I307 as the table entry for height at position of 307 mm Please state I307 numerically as 17.7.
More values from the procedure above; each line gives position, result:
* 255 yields 17.9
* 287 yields 15.9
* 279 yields 17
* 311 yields 18.6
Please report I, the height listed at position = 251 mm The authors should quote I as 16.4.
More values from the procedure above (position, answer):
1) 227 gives 18.3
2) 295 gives 17.4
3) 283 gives 16.2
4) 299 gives 16.8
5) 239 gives 17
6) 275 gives 18.5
